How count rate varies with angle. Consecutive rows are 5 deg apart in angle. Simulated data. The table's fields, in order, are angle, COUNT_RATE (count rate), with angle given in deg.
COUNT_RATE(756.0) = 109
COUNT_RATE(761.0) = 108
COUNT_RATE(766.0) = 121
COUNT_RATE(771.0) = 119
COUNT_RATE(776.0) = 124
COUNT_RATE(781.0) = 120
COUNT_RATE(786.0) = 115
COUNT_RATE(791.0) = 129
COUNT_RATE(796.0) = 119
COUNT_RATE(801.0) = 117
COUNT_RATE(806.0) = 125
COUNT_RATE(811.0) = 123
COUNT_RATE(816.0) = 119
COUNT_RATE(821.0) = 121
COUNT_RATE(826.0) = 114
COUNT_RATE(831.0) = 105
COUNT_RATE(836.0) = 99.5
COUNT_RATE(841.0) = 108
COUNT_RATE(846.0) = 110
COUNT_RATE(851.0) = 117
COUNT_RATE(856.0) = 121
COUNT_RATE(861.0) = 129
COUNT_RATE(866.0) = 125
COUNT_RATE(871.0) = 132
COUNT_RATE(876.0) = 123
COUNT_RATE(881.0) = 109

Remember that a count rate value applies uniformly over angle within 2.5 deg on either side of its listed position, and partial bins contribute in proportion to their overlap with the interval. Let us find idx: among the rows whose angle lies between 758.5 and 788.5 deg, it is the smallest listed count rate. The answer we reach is 108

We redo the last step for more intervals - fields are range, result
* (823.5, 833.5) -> 105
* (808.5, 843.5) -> 99.5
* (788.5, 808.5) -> 117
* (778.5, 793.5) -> 115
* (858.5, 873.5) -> 125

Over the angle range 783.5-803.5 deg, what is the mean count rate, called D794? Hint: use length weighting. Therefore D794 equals 120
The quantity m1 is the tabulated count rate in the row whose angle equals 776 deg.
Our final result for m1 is 124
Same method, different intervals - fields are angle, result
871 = 132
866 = 125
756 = 109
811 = 123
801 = 117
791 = 129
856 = 121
